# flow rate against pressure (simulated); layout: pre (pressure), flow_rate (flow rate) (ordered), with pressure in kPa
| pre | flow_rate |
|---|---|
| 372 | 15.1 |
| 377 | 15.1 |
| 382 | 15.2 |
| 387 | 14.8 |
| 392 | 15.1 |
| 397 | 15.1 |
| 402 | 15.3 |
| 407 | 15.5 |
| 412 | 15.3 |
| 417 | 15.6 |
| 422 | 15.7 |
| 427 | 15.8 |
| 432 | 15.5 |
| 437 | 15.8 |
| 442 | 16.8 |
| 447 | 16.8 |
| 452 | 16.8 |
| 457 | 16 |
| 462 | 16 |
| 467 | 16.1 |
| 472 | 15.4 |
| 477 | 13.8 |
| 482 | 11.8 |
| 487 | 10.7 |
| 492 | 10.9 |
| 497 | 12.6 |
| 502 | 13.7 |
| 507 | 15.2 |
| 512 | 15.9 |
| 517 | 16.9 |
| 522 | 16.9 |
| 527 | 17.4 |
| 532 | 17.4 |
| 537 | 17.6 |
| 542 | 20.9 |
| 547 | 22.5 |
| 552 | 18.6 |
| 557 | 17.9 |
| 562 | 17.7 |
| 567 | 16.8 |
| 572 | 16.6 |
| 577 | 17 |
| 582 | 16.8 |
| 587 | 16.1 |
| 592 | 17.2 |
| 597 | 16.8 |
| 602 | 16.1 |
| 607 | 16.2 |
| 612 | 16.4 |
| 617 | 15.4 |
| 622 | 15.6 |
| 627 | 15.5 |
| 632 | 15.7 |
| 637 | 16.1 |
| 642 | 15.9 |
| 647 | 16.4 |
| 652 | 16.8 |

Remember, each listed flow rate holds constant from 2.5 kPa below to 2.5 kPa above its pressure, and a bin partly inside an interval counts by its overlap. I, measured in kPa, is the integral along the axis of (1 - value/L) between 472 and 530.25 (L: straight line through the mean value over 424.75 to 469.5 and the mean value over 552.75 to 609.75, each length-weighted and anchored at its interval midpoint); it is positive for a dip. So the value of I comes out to 7.84 kPa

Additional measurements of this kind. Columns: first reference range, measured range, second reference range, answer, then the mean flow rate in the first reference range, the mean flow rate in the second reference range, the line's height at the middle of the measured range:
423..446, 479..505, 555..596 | 6.9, 16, 17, 16.4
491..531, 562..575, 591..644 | -1.0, 15.2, 16.1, 15.7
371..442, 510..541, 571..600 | -1.8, 15.4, 16.7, 16.3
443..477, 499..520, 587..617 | 1.0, 16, 16.4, 16.2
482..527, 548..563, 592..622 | -3.3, 14.2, 16.2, 15.2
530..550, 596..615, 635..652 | 1.3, 19.6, 16.2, 17.5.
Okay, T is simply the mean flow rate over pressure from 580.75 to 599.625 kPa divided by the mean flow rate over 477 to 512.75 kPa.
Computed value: 1.3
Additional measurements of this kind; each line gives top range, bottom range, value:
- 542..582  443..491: 1.24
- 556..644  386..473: 1.04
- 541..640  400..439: 1.09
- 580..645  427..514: 1.10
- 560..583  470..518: 1.25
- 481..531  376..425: 0.94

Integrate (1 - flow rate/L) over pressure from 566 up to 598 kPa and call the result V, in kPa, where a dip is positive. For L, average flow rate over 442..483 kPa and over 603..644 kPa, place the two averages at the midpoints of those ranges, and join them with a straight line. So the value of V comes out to -2.0 kPa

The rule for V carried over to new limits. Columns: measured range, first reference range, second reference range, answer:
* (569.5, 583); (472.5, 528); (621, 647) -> -1.5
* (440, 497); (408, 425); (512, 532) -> 5.9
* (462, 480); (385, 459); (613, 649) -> 0.7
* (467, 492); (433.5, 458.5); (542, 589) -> 5.6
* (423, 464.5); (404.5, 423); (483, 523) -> -3.3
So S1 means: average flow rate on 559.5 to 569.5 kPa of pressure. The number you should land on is 17.2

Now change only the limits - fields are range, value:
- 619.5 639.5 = 15.7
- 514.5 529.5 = 17.1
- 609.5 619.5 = 15.9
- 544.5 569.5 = 18.7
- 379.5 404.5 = 15.1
